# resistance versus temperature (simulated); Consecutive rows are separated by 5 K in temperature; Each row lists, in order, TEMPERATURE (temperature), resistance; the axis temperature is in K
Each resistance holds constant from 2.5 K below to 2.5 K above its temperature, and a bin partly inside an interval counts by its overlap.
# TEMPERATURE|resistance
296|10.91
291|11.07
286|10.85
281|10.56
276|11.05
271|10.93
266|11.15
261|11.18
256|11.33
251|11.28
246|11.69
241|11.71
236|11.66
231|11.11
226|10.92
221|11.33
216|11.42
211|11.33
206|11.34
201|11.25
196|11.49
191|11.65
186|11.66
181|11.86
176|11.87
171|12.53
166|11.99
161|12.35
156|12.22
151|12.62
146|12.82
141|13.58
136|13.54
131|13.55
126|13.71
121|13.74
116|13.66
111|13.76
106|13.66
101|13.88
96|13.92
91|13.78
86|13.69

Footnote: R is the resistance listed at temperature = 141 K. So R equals 13.58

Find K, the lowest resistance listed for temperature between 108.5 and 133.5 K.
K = 13.55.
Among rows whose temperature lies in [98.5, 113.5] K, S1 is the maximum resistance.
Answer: 13.88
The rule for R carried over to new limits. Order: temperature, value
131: 13.55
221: 11.33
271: 10.93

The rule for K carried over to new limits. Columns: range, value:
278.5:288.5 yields 10.56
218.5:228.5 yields 10.92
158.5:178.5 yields 11.87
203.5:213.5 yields 11.33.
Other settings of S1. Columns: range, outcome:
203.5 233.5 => 11.42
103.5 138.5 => 13.76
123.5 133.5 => 13.71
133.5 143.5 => 13.58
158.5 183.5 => 12.53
